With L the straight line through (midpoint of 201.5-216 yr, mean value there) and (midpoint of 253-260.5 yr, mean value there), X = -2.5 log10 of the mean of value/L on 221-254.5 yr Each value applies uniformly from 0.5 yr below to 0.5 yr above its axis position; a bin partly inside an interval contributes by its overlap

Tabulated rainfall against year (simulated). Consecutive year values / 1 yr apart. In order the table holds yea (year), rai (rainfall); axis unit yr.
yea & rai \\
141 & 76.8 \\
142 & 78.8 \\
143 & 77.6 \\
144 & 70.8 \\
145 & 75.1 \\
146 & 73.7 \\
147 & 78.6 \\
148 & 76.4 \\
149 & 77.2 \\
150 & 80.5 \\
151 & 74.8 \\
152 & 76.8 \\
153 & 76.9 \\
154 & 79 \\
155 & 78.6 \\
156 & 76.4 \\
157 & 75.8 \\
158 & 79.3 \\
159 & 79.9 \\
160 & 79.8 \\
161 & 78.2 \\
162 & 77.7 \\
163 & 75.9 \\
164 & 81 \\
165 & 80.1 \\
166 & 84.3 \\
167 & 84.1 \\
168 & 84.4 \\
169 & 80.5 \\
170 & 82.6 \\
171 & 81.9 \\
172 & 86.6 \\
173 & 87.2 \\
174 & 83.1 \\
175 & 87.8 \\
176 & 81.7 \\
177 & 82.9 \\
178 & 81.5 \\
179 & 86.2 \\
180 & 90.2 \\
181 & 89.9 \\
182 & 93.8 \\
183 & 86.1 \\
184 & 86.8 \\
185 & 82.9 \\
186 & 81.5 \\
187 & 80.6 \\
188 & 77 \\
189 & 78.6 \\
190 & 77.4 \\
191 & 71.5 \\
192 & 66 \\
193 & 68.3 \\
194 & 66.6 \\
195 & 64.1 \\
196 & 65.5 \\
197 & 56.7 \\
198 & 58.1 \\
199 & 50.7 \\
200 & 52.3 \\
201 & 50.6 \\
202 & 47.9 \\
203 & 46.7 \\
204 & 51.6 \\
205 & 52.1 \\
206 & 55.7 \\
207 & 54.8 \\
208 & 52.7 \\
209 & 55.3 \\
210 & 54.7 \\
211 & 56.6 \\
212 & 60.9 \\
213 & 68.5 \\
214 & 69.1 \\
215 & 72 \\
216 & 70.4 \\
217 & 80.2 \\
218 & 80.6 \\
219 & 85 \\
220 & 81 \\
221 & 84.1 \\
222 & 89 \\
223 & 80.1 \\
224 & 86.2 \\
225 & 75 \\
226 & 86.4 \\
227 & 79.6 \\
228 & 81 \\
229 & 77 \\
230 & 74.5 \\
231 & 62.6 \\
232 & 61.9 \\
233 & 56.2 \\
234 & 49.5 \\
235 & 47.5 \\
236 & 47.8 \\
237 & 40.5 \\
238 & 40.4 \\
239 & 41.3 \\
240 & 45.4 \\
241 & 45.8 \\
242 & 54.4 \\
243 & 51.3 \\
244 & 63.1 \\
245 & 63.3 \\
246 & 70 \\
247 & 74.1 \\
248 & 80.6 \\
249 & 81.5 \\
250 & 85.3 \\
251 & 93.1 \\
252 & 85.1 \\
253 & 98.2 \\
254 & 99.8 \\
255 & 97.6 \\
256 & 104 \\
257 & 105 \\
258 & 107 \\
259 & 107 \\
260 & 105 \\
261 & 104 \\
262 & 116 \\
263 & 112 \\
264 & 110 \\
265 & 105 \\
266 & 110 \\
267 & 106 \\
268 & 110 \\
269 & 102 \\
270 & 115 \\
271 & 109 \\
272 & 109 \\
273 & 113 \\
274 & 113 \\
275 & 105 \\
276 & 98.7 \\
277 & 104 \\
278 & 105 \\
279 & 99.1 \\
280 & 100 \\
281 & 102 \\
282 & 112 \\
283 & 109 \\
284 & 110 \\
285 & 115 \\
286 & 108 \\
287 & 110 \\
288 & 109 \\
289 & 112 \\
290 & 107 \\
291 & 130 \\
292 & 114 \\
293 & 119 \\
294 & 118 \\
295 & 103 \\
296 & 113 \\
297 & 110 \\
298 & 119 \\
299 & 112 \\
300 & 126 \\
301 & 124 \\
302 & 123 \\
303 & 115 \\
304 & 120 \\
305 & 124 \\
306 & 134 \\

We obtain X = 0.22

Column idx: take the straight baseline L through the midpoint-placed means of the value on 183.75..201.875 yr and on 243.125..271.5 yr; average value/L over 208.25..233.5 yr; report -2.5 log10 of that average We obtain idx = 0.11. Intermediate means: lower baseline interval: 67.9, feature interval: 72.9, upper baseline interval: 96.5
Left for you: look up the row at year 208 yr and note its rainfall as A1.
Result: 52.7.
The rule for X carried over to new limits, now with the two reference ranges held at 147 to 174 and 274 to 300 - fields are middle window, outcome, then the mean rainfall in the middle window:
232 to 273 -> 0.22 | 83.8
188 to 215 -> 0.43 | 60.3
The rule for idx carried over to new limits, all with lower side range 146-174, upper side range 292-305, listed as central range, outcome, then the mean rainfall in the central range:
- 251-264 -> 0.03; 103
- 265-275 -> 0.00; 109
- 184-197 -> 0.20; 73.2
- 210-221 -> 0.30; 72.2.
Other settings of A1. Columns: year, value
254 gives 99.8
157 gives 75.8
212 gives 60.9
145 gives 75.1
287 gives 110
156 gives 76.4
